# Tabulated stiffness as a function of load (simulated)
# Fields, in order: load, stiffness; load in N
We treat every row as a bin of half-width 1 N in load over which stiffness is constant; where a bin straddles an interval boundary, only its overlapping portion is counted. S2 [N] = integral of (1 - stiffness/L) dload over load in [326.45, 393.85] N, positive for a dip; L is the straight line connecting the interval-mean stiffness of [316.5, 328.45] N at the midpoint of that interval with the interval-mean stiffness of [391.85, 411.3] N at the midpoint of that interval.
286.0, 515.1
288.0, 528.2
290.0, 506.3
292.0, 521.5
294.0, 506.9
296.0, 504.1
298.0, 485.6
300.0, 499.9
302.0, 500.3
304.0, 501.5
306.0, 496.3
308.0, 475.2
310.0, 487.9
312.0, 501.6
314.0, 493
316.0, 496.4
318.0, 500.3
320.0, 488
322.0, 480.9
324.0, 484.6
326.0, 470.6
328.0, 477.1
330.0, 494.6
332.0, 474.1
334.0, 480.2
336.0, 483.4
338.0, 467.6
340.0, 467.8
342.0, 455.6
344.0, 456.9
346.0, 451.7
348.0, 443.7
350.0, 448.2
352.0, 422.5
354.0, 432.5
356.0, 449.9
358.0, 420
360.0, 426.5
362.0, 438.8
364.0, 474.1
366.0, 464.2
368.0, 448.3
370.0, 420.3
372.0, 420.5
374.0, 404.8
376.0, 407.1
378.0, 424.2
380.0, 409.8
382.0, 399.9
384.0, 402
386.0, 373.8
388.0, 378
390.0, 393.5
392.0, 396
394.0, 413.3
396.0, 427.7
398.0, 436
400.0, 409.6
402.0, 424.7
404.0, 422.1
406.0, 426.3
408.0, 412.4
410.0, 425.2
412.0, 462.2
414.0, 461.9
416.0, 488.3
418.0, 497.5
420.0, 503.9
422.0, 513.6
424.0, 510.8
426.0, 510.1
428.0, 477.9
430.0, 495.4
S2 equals 2.7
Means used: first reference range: 484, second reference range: 421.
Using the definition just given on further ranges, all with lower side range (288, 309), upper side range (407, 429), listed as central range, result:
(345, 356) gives 1.1 N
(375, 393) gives 3.2 N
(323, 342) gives 0.7 N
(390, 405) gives 2.0 N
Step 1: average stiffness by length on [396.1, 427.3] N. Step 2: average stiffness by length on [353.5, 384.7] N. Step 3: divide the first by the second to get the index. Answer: 1.07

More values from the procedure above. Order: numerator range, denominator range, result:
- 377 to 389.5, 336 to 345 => 0.86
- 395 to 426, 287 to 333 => 0.92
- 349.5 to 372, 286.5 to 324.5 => 0.88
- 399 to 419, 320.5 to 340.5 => 0.93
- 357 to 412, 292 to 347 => 0.86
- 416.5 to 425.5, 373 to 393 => 1.27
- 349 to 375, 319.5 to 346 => 0.92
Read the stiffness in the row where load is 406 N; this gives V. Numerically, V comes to 426.3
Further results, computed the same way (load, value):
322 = 480.9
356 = 449.9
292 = 521.5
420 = 503.9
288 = 528.2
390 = 393.5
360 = 426.5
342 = 455.6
